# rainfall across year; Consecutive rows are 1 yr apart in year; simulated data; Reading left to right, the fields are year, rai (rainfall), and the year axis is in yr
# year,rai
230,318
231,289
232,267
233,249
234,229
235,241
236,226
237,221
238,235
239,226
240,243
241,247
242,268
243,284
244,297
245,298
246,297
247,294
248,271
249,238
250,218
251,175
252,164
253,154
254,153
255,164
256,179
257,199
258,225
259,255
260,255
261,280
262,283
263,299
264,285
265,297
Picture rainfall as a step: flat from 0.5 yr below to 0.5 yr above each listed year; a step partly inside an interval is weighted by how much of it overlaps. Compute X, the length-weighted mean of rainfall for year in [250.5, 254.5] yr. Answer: 162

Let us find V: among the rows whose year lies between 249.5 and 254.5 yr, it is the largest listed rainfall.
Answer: 218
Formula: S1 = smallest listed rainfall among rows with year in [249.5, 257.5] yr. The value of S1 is 153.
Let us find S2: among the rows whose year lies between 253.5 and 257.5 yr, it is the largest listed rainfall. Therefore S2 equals 199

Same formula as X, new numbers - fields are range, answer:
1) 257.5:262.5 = 260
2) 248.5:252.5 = 199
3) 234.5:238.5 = 231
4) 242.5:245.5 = 293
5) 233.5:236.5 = 232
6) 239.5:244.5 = 268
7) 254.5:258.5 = 192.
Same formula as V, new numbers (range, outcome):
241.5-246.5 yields 298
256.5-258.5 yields 225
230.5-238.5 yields 289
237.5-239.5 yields 235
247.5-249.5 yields 271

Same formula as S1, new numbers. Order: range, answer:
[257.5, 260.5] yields 225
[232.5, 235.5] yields 229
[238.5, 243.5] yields 226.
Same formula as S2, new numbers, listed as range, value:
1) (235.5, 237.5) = 226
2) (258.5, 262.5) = 283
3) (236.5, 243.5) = 284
